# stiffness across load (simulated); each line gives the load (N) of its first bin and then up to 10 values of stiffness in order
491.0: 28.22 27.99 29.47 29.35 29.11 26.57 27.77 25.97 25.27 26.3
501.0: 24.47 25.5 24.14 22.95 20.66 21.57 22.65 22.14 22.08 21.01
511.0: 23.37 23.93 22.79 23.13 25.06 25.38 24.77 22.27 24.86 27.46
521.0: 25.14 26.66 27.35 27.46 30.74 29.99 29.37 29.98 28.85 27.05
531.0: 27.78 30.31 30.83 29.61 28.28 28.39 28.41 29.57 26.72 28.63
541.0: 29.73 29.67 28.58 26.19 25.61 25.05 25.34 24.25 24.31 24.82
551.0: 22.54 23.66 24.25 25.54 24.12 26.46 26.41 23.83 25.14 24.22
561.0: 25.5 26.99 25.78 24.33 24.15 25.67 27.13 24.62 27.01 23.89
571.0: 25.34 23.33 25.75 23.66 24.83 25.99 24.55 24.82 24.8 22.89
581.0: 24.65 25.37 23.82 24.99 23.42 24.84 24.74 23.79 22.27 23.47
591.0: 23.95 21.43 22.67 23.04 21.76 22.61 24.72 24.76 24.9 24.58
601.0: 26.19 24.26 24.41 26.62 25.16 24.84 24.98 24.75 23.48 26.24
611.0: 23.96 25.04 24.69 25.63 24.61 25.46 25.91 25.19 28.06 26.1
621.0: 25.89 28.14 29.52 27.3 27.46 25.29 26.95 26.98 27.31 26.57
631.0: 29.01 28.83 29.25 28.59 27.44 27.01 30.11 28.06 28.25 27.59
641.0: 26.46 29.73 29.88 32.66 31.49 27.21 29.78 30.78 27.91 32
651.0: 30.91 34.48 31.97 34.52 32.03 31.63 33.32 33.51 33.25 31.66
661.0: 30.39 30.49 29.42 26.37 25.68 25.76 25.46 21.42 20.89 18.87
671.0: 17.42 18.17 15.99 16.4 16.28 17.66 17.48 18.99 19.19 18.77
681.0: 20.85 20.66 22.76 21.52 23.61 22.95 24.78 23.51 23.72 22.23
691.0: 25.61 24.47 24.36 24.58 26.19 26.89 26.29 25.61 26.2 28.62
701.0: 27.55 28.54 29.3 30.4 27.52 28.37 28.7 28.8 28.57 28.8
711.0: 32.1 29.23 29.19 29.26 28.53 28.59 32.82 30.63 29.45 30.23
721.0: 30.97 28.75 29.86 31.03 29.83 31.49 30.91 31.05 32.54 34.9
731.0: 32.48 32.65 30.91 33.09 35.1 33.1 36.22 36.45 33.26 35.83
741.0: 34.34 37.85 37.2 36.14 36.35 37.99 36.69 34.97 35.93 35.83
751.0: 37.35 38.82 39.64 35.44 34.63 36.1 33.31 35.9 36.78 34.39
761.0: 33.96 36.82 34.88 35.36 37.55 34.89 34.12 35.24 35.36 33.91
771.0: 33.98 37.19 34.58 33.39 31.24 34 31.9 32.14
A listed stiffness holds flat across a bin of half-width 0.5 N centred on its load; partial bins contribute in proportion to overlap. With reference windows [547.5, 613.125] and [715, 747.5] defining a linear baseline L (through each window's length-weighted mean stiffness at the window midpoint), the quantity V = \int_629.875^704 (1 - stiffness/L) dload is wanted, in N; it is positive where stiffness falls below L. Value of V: 7.7 N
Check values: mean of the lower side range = 24.6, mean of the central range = 26.2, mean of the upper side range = 33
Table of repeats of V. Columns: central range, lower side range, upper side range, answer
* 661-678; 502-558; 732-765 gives 5.51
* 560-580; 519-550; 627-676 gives 1.92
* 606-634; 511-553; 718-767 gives 3.30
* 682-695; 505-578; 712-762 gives 3.30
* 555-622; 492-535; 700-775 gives 8.51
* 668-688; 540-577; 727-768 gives 7.49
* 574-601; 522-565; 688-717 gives 3.03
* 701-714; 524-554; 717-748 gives 1.38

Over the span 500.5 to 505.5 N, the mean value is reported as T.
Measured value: 23.5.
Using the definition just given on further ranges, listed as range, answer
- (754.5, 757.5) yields 34.7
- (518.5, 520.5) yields 26.2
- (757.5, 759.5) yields 36.3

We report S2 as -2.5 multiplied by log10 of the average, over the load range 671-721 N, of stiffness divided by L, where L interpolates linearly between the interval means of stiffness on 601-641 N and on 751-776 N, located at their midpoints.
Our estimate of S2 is 0.24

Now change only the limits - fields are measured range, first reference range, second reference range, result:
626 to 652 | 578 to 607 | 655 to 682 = -0.205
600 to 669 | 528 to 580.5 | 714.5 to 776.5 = 0.060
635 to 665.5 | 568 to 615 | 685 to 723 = -0.160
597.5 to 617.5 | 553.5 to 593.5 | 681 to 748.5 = 0.036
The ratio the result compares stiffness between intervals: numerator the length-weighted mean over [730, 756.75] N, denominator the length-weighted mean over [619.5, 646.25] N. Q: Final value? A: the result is 1.26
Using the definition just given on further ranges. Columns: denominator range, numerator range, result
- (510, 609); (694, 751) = 1.23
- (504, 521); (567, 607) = 1.04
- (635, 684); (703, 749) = 1.22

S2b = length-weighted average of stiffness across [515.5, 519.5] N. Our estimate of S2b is 24.3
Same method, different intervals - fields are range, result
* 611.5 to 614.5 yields 25.1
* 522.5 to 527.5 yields 29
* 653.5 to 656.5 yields 32.7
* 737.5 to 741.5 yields 35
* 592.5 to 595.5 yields 22.5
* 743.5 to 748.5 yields 36.4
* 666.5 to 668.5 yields 23.4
